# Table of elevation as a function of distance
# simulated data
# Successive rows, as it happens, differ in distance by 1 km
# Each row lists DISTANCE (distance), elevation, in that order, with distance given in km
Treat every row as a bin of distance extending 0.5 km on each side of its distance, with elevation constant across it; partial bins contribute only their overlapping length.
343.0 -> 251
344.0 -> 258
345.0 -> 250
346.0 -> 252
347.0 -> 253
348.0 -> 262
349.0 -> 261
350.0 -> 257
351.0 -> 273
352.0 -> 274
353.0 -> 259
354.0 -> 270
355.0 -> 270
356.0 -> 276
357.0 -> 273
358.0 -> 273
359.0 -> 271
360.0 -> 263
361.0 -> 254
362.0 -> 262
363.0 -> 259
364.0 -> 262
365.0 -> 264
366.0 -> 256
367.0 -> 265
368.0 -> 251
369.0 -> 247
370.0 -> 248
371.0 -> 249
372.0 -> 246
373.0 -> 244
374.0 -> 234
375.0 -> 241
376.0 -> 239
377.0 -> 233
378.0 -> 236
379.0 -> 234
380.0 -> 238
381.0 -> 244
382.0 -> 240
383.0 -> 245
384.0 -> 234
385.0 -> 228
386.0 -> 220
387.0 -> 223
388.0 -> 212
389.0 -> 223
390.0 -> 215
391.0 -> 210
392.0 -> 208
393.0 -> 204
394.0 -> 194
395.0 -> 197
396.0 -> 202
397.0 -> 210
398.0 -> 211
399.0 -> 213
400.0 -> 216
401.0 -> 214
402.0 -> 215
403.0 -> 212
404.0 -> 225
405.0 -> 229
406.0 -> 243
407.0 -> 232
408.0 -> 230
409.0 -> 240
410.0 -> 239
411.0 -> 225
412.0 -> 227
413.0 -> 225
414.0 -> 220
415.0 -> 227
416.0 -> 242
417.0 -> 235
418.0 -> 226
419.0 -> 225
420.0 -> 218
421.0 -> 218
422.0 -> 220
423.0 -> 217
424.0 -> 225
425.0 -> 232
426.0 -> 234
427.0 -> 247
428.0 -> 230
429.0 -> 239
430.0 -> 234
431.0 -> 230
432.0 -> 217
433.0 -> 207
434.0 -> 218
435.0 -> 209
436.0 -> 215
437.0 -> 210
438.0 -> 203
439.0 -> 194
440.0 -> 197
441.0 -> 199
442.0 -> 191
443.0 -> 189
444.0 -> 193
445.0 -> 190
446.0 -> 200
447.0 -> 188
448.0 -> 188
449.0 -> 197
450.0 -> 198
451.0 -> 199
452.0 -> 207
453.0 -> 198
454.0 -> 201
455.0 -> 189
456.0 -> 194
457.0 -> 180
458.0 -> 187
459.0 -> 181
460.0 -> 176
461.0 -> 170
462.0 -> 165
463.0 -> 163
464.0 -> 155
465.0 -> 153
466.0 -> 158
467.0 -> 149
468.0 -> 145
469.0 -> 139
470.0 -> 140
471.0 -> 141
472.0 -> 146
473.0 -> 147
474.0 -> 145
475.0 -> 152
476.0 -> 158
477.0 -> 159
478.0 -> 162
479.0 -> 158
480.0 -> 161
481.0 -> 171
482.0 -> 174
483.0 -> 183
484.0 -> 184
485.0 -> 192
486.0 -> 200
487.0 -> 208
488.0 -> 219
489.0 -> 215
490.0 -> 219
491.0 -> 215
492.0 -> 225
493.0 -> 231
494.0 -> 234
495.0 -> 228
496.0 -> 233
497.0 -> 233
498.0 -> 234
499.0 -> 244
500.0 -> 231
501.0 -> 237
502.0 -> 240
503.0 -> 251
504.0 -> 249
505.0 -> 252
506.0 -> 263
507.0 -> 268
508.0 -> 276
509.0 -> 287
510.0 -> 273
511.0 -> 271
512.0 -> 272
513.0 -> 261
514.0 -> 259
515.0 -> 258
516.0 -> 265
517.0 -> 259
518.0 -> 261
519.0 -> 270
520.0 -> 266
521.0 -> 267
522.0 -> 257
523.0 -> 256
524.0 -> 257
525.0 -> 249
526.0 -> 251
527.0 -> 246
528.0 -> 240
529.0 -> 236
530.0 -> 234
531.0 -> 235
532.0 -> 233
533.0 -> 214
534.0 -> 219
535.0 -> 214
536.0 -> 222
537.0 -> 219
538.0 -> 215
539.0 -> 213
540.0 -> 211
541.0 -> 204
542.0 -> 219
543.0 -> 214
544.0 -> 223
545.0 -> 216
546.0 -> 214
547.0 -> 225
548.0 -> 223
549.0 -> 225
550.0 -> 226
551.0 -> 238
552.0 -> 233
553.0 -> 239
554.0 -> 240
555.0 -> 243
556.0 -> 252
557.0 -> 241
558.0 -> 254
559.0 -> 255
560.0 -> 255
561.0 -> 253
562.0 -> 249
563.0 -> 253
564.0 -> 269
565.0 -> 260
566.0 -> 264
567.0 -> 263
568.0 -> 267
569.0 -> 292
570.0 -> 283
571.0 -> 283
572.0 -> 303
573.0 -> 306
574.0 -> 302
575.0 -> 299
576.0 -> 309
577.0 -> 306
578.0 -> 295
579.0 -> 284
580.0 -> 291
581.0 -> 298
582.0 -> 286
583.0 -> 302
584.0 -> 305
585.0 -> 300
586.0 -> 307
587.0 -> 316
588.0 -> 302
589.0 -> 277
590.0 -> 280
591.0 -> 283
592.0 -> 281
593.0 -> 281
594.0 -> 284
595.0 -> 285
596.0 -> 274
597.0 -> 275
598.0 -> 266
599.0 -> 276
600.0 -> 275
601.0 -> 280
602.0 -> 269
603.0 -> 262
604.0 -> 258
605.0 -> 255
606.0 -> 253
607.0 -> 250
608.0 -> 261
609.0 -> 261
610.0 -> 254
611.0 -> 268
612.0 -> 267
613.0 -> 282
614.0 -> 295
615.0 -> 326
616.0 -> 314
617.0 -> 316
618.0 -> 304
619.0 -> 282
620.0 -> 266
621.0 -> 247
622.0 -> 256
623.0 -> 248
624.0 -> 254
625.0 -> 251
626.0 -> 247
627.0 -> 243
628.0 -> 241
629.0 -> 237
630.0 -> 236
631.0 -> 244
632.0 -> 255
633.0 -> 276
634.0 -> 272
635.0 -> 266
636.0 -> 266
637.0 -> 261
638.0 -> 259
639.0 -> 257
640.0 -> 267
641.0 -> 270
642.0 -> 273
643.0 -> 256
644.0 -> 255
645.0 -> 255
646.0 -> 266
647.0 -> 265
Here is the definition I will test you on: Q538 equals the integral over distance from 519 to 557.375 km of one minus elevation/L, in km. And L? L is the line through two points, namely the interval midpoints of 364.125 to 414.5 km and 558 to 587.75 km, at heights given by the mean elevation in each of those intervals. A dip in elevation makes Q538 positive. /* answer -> 5.7 km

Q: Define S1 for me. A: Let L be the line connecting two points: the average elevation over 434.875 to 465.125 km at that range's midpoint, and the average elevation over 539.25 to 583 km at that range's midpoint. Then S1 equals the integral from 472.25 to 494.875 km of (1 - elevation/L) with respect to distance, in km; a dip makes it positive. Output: 2.5 km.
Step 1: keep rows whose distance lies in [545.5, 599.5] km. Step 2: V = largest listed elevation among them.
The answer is 316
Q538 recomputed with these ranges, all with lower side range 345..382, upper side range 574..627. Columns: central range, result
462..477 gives 6.54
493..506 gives 1.44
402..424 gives 2.81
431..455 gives 5.71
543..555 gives 2.05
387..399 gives 2.30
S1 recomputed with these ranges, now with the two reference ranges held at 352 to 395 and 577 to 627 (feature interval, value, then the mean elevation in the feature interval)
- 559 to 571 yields 0.4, 265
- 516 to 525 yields 0.2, 261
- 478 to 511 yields 4.7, 224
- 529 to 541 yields 2.1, 221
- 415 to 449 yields 5.1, 214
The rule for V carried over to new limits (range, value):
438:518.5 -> 287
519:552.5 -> 270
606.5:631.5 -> 326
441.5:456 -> 207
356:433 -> 276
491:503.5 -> 251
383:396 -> 245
